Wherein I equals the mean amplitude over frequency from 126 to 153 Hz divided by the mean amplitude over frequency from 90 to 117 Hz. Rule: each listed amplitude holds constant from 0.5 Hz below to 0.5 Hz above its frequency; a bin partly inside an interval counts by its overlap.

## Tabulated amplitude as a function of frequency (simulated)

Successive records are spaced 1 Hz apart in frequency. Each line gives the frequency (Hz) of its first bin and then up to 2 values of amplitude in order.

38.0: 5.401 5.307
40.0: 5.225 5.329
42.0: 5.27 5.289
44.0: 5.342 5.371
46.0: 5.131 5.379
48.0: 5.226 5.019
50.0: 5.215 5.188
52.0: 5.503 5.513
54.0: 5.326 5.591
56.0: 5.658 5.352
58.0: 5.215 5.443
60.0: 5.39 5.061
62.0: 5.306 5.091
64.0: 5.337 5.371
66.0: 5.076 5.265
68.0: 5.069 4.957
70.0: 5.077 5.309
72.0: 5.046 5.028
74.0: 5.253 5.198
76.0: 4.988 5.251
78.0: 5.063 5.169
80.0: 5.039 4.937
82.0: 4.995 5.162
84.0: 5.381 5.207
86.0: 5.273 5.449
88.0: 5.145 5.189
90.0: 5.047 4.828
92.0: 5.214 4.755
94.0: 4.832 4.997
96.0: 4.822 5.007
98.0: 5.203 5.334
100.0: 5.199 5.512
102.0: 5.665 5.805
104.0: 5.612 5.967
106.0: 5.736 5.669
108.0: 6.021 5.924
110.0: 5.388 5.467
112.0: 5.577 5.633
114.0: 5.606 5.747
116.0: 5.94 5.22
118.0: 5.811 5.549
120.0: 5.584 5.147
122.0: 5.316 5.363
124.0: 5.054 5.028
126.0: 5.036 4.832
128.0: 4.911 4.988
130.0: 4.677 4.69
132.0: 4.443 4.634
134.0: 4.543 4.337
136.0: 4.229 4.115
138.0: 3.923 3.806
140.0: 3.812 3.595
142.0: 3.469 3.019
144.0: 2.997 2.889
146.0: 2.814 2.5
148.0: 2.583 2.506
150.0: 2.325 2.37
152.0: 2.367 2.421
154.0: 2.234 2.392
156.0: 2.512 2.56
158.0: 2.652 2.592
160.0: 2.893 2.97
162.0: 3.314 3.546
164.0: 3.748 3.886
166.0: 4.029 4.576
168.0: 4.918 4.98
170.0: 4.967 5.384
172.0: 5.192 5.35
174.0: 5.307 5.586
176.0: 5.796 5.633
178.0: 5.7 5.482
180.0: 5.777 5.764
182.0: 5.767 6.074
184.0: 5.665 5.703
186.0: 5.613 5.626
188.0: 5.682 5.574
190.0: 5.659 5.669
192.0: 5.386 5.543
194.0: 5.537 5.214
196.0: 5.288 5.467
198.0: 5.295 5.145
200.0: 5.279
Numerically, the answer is 0.7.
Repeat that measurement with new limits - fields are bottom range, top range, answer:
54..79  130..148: 0.72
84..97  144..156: 0.50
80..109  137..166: 0.57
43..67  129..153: 0.66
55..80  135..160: 0.57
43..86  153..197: 0.90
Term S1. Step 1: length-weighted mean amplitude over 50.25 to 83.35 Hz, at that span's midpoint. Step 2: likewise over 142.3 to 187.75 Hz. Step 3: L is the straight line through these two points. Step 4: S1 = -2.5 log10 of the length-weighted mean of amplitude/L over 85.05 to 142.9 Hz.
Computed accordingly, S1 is -0.09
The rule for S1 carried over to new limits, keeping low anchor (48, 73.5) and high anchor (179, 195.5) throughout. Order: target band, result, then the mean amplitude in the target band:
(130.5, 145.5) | 0.370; 3.9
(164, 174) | 0.168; 4.78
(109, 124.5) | -0.017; 5.51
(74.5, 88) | 0.032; 5.16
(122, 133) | 0.115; 4.91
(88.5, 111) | 0.004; 5.35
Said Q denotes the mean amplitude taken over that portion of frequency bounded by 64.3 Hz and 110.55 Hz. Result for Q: 5.25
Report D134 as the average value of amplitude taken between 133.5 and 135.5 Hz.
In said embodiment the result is 4.44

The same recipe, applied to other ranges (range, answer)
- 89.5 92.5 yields 5.03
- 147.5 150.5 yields 2.47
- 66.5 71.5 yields 5.14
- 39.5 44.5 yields 5.29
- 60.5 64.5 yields 5.2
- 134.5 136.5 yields 4.28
